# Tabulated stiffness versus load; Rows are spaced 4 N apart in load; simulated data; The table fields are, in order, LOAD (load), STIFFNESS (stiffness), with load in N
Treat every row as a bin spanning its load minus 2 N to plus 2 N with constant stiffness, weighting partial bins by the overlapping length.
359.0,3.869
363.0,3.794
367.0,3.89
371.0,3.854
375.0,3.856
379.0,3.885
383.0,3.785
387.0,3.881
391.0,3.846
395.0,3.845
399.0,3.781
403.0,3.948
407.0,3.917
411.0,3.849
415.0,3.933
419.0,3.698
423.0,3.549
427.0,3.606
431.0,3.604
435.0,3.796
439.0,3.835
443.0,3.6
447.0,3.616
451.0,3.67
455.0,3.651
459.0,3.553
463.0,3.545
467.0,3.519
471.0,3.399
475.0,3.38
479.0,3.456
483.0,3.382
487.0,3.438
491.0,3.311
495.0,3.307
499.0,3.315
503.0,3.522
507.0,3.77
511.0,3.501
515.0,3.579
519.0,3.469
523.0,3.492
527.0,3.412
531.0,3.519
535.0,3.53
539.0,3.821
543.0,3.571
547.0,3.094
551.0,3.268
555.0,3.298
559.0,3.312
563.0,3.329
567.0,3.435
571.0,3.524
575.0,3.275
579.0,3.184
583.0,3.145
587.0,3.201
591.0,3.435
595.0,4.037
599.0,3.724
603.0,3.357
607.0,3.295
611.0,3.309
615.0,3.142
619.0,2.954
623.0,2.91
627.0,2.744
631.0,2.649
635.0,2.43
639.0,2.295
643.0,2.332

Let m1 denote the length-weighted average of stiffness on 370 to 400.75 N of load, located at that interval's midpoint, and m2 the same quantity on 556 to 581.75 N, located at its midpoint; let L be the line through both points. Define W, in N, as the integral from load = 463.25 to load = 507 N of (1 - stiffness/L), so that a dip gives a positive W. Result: 1.7 N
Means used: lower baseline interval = 3.84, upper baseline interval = 3.34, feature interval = 3.43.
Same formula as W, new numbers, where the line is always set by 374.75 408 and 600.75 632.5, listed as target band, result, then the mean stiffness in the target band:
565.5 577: -0.68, 3.41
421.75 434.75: 0.39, 3.62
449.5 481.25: 0.69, 3.52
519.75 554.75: -1.21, 3.46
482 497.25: 0.66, 3.36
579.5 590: -0.10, 3.2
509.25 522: -0.37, 3.51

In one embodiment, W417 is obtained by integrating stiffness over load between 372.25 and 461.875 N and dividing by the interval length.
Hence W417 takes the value 3.76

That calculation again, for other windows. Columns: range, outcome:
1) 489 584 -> 3.42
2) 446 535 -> 3.49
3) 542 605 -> 3.38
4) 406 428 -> 3.76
